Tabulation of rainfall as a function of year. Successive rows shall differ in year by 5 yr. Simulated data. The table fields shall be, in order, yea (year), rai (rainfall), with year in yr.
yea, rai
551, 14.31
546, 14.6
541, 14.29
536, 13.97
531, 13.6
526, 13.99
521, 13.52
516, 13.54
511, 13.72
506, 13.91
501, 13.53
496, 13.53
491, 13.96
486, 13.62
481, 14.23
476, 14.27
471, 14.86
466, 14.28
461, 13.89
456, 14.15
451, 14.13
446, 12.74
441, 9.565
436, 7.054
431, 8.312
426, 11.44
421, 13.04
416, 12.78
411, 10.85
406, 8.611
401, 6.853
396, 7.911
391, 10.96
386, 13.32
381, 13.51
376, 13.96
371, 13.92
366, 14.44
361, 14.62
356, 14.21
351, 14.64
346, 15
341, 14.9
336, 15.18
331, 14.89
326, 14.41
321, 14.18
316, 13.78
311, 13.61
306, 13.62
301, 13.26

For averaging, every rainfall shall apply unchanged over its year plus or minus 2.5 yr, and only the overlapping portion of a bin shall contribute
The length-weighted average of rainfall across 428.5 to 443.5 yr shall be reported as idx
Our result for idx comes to 8.31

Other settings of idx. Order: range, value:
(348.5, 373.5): 14.4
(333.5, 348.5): 15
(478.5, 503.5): 13.8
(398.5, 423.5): 10.4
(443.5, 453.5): 13.4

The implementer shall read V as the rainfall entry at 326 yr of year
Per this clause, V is 14.41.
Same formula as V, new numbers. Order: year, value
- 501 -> 13.53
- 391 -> 10.96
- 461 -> 13.89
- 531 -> 13.6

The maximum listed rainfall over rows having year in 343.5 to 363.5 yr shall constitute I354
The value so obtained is 15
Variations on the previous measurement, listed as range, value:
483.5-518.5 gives 13.96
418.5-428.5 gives 13.04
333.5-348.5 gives 15.18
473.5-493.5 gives 14.27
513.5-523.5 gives 13.54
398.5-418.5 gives 12.78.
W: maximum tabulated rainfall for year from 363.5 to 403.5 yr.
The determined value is 14.44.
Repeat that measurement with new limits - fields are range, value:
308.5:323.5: 14.18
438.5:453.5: 14.13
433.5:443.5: 9.565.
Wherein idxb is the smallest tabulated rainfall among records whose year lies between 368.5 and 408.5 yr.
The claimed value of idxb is 6.853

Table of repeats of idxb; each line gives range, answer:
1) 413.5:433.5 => 8.312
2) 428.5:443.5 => 7.054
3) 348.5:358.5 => 14.21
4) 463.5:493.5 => 13.62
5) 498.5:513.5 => 13.53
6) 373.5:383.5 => 13.51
